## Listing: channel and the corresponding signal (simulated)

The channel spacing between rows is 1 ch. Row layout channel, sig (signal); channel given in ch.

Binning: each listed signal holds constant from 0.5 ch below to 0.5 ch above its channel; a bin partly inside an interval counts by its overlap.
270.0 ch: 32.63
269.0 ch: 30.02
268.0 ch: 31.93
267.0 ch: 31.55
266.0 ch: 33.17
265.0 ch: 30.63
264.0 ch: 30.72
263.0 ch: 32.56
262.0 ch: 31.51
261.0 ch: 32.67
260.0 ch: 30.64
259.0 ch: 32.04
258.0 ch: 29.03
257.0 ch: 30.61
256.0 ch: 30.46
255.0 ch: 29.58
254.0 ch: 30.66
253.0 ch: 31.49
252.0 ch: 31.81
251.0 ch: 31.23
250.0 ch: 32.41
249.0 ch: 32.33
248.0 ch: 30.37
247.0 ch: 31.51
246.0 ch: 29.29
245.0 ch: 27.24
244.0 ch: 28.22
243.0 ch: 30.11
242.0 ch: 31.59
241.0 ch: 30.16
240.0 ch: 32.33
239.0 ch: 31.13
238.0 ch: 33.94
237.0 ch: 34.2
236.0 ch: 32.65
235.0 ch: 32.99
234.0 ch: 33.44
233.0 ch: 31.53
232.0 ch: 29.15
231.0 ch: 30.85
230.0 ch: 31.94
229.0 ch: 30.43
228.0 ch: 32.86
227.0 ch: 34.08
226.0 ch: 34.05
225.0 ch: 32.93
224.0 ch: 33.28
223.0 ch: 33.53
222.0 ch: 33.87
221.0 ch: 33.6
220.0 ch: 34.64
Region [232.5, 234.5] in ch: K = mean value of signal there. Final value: 32.5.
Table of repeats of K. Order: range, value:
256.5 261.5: 31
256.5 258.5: 29.8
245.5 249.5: 30.9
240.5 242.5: 30.9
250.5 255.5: 31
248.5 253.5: 31.9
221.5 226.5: 33.5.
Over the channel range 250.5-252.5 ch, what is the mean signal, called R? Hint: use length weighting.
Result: 31.5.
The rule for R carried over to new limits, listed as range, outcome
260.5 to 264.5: 31.9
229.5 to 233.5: 30.9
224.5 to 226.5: 33.5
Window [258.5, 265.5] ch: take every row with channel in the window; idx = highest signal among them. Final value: 32.67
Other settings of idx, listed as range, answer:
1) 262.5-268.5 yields 33.17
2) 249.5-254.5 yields 32.41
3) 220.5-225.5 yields 33.87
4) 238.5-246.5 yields 32.33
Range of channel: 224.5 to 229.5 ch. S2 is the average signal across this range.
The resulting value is 32.9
